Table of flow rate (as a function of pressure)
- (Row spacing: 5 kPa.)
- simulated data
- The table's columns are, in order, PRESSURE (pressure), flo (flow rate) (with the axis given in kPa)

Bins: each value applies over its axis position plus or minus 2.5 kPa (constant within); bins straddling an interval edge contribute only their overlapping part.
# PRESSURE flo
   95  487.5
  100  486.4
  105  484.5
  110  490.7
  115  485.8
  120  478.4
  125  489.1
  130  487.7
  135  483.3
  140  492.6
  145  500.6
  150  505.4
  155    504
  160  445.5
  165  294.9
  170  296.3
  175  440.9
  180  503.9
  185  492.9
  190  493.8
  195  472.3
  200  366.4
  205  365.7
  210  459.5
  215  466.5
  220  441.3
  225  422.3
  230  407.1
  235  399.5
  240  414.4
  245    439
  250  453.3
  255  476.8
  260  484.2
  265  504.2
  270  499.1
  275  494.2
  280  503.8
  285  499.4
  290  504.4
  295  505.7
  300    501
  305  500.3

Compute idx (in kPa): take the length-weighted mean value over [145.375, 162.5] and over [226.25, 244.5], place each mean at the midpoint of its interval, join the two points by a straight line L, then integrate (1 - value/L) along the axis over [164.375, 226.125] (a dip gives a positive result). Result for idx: 2.63 kPa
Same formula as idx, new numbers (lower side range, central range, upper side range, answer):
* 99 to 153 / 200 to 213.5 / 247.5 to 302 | 2.30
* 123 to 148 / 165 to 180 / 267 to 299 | 3.49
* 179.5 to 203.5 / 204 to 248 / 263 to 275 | 4.67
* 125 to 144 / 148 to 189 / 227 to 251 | 2.62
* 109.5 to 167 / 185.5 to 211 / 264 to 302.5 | 2.61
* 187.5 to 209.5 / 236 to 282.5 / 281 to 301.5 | 0.52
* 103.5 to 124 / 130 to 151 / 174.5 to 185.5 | -0.40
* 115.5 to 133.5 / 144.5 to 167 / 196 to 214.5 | 0.40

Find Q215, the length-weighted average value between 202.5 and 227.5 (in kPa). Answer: 431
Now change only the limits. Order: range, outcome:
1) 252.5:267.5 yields 488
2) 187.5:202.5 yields 444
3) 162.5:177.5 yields 344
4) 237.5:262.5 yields 454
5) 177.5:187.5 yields 498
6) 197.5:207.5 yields 366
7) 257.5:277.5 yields 495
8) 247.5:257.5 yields 465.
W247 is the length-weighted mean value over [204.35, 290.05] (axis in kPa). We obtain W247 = 458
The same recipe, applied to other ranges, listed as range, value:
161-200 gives 425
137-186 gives 447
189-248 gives 428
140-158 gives 500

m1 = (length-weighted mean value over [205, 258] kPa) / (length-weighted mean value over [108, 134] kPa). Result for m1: 0.89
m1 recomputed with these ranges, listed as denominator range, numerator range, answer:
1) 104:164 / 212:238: 0.89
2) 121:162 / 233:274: 0.94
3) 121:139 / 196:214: 0.84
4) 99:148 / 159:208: 0.85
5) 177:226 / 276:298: 1.12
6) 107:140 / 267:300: 1.03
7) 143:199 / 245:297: 1.09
